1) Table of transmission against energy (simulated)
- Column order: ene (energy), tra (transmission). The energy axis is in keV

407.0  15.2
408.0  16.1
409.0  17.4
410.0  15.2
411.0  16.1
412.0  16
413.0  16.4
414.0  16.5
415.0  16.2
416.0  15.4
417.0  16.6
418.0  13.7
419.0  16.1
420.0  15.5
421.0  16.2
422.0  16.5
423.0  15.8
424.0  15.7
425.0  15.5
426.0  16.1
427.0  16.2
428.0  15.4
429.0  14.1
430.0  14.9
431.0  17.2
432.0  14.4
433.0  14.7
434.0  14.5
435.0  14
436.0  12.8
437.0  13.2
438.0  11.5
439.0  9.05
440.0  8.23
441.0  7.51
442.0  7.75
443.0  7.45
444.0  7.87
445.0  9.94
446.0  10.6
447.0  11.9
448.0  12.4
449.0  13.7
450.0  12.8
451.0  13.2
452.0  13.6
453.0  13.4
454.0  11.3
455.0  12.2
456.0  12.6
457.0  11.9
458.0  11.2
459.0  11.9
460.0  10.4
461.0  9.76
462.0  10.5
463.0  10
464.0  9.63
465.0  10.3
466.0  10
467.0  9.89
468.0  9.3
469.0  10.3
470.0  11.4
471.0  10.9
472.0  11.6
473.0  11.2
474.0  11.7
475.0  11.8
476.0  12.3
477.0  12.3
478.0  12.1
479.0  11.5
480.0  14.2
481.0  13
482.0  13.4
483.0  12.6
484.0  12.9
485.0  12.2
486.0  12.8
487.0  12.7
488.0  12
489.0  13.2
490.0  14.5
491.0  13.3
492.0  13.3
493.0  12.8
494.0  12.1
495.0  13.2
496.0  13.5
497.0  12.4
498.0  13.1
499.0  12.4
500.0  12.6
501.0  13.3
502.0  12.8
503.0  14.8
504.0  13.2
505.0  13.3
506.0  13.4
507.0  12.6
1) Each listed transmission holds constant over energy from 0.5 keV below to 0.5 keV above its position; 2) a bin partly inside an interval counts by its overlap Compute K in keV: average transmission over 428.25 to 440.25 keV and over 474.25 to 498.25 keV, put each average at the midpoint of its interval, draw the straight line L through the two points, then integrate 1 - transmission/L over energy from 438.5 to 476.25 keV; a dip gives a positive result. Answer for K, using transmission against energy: 6.6 keV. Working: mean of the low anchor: 13.4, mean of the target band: 10.8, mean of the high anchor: 12.8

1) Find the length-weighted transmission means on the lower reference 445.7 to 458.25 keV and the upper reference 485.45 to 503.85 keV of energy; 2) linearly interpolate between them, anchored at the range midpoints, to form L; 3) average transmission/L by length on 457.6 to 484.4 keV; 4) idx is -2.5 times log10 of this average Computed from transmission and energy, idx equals 0.12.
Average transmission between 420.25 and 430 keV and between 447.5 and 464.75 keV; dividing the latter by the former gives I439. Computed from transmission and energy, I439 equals 0.75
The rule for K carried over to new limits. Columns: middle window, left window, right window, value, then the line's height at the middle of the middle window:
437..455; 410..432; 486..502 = 4.81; 14.8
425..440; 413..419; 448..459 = 0.42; 14.4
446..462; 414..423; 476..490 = 2.35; 14.1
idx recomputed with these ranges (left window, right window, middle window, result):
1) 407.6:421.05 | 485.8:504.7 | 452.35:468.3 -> 0.292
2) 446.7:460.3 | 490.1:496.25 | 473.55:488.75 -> 0.031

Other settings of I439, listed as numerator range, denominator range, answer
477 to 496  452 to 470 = 1.18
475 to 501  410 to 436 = 0.82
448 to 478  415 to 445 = 0.84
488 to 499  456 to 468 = 1.24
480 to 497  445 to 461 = 1.08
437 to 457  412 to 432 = 0.70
